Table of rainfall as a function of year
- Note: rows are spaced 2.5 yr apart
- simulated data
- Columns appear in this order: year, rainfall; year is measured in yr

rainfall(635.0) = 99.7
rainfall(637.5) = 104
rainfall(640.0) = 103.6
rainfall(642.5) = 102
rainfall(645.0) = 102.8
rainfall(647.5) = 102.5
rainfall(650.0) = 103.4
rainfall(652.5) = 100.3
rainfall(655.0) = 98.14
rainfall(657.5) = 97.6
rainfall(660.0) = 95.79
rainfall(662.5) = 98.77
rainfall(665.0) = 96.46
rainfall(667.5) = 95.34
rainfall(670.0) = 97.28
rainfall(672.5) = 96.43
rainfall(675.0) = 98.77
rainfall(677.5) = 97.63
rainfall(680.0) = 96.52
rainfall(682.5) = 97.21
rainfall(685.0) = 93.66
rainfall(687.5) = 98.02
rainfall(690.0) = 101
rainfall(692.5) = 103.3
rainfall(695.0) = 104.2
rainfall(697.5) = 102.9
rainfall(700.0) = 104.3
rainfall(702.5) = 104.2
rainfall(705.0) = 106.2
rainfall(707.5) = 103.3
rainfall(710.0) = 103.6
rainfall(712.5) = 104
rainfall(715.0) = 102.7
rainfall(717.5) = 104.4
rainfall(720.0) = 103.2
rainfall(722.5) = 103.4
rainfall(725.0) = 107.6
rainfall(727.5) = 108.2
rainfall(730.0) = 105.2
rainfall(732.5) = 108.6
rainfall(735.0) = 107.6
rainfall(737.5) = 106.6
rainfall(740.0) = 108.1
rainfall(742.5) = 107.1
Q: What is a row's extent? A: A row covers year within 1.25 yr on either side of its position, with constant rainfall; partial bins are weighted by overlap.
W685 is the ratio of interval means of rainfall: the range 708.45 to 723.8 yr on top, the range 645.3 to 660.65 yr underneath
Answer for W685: 1.04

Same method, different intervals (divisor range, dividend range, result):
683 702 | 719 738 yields 1.05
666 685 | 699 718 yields 1.08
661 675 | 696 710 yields 1.07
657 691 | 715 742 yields 1.09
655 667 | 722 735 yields 1.10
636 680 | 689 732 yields 1.05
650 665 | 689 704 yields 1.05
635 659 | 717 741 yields 1.05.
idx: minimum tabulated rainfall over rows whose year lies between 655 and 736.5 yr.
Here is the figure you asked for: 93.66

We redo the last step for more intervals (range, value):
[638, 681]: 95.34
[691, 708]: 102.9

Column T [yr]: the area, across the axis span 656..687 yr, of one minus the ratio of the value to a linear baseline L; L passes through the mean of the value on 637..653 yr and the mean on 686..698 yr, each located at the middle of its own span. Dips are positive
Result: 1.60 yr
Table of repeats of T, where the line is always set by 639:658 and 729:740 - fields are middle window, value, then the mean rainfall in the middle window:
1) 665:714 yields 1.8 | 100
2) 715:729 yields 0.2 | 105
